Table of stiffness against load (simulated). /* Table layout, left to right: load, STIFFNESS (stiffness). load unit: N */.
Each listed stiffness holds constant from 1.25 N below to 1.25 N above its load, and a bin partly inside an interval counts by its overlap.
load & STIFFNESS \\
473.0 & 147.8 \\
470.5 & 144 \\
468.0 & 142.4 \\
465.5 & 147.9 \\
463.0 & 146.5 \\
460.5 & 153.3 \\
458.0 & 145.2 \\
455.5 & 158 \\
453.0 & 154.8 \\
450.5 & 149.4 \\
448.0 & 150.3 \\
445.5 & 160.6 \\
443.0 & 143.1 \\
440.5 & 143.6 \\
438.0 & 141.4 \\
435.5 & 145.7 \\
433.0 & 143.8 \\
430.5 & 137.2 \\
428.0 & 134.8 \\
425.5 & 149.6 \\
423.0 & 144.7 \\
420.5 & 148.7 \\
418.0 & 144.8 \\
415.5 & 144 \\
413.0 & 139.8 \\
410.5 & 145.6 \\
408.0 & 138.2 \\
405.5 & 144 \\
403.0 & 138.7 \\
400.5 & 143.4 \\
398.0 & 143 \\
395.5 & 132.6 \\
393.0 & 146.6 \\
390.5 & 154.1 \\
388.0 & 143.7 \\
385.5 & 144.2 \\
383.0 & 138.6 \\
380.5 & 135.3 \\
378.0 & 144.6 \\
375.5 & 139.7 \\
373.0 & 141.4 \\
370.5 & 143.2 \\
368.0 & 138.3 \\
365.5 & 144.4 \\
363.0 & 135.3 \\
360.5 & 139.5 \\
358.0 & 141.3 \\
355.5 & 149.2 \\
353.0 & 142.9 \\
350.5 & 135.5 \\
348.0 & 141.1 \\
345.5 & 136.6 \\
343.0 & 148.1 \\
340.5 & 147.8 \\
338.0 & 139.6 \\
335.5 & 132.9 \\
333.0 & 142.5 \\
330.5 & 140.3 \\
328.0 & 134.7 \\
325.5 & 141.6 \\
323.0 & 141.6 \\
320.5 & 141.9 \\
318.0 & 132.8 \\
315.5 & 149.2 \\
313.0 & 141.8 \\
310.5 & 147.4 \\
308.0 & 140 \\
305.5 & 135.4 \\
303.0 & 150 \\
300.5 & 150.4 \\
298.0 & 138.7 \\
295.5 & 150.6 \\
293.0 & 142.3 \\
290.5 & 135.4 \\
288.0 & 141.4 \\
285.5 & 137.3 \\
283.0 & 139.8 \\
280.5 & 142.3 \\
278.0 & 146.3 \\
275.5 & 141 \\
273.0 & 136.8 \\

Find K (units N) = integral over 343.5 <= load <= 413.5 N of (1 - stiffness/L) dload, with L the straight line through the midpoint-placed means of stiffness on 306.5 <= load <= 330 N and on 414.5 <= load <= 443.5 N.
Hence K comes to 0.4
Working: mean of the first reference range 141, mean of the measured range 142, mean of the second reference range 143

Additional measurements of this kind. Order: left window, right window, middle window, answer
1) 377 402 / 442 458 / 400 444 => 1.5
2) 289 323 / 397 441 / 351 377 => 0.3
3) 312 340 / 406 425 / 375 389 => 0.1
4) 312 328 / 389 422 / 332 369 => 0.2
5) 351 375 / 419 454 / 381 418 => 0.3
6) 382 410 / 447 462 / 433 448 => 0.3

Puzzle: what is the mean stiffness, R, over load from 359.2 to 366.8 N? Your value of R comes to 140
